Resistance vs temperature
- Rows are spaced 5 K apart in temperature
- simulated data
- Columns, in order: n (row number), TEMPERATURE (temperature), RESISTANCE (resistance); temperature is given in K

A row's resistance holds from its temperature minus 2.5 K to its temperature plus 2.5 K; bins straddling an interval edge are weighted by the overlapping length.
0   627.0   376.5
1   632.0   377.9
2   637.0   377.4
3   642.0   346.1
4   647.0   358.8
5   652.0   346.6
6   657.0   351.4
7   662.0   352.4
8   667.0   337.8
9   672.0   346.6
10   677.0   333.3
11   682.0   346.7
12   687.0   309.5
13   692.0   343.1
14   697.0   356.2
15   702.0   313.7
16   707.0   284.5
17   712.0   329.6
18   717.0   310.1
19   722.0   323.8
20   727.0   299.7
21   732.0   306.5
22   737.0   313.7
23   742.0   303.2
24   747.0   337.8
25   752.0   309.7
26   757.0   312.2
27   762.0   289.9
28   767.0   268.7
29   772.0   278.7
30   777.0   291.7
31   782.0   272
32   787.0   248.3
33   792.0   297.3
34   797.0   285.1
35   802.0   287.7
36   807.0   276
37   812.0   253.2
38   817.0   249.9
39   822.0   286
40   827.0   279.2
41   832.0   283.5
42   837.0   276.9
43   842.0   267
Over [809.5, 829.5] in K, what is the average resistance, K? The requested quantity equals 267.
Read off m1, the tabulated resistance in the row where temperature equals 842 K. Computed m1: 267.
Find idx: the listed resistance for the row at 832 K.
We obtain 283.5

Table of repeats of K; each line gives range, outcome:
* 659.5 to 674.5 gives 346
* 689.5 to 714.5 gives 325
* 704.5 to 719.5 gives 308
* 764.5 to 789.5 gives 272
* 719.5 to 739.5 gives 311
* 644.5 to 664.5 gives 352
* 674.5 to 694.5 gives 333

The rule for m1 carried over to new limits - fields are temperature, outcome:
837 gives 276.9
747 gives 337.8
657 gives 351.4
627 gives 376.5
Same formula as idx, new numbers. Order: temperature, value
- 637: 377.4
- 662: 352.4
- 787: 248.3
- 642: 346.1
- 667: 337.8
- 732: 306.5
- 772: 278.7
